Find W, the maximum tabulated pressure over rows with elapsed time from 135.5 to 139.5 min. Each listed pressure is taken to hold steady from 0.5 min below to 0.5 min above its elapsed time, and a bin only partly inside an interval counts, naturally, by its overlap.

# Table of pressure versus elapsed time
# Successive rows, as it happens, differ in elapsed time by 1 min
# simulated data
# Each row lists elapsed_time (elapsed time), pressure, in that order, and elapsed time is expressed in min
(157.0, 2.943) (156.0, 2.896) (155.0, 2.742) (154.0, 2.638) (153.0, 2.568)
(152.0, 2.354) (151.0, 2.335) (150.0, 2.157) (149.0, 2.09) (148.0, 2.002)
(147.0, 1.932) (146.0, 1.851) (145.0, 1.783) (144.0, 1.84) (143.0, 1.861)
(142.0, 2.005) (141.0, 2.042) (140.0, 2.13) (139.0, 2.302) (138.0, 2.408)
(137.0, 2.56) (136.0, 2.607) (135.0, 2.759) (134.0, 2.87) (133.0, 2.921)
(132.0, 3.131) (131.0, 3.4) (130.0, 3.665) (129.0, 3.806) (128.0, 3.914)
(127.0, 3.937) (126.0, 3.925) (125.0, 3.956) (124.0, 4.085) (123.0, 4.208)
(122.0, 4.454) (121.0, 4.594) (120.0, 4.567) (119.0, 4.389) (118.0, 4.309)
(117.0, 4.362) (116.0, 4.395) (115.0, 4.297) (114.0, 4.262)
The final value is 2.607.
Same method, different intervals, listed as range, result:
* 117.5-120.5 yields 4.567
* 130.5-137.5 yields 3.4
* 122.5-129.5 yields 4.208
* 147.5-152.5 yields 2.354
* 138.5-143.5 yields 2.302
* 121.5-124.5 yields 4.454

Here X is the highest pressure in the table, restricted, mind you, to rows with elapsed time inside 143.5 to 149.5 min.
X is 2.09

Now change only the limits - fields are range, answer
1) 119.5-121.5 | 4.594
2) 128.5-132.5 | 3.806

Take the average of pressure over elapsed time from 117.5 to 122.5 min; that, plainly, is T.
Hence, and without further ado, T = 4.46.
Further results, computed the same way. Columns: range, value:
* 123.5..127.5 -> 3.98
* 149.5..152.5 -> 2.28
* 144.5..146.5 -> 1.82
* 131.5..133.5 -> 3.03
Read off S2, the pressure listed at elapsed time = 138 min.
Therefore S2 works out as 2.408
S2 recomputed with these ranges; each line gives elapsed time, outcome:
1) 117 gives 4.362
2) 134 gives 2.87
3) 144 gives 1.84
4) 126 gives 3.925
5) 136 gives 2.607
